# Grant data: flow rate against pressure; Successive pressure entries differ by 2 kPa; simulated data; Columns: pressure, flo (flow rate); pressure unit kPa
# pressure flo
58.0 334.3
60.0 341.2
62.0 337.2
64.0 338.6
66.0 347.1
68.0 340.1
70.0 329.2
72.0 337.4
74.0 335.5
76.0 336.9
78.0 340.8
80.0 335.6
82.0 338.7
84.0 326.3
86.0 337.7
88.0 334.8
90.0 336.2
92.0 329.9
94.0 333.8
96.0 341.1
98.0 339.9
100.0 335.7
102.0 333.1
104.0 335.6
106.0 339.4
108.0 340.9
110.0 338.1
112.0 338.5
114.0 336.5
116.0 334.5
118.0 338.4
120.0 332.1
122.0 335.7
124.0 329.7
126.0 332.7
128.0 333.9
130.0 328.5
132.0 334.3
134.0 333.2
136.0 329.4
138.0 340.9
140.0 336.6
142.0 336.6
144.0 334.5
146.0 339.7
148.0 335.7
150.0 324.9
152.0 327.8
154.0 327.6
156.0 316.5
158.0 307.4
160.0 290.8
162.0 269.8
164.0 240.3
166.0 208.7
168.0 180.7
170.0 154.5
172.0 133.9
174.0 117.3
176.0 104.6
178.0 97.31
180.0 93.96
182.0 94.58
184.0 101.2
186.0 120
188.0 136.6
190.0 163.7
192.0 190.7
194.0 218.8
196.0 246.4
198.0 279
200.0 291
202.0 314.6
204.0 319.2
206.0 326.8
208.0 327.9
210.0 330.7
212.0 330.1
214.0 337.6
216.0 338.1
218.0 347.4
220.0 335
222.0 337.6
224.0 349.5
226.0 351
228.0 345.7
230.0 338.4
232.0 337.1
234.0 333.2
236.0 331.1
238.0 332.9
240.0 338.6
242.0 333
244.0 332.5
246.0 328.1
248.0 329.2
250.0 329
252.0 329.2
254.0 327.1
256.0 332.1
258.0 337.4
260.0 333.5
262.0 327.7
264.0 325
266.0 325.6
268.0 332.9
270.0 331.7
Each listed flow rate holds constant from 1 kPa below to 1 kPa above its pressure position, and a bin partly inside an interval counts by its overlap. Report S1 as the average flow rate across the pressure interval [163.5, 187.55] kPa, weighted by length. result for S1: 135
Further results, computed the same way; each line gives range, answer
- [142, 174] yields 270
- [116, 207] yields 260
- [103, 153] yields 335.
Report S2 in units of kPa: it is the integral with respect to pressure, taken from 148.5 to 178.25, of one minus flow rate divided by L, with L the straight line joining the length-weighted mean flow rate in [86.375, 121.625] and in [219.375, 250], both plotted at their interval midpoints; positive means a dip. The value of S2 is 9.25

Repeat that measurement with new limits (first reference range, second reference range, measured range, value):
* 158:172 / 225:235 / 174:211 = 9.80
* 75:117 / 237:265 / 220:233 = -0.42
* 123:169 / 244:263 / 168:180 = 7.28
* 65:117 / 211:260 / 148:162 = 0.93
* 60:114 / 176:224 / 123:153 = -3.80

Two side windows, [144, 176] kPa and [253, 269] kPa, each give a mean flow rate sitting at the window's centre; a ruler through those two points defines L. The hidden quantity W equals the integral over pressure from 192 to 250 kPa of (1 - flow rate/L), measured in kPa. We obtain -3.9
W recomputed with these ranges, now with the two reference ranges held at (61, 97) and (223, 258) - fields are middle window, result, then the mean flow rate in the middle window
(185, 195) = 5.1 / 166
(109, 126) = 0.0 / 335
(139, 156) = 0.2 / 332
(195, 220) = 1.4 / 317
